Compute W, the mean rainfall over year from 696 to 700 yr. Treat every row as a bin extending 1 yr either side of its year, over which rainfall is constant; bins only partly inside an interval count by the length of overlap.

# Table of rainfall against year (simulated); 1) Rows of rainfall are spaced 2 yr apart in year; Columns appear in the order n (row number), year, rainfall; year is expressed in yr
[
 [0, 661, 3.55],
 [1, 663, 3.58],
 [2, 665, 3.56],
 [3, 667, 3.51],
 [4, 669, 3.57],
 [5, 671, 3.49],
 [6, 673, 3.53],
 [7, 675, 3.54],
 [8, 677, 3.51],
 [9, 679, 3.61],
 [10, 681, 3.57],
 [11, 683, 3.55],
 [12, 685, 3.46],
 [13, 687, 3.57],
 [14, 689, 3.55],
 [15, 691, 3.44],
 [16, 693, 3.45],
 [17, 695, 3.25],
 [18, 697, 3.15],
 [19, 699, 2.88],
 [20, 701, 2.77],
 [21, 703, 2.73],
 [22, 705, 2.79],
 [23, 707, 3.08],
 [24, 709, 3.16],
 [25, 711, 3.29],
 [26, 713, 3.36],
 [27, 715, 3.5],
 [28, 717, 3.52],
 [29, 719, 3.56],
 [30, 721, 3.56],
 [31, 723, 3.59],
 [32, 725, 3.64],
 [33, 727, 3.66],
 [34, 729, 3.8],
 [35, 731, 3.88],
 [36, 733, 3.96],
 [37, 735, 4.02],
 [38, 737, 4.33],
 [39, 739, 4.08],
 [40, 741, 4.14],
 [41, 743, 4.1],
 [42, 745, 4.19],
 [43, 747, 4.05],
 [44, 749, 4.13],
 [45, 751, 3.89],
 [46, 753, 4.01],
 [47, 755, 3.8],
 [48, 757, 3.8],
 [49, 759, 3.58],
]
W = 3.01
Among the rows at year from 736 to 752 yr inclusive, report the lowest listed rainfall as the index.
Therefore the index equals 3.89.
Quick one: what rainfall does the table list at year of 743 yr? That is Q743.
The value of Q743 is 4.1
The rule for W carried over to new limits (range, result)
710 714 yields 3.33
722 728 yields 3.63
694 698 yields 3.2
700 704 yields 2.75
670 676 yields 3.52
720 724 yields 3.58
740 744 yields 4.12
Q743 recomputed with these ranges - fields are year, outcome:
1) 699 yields 2.88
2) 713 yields 3.36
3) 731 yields 3.88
